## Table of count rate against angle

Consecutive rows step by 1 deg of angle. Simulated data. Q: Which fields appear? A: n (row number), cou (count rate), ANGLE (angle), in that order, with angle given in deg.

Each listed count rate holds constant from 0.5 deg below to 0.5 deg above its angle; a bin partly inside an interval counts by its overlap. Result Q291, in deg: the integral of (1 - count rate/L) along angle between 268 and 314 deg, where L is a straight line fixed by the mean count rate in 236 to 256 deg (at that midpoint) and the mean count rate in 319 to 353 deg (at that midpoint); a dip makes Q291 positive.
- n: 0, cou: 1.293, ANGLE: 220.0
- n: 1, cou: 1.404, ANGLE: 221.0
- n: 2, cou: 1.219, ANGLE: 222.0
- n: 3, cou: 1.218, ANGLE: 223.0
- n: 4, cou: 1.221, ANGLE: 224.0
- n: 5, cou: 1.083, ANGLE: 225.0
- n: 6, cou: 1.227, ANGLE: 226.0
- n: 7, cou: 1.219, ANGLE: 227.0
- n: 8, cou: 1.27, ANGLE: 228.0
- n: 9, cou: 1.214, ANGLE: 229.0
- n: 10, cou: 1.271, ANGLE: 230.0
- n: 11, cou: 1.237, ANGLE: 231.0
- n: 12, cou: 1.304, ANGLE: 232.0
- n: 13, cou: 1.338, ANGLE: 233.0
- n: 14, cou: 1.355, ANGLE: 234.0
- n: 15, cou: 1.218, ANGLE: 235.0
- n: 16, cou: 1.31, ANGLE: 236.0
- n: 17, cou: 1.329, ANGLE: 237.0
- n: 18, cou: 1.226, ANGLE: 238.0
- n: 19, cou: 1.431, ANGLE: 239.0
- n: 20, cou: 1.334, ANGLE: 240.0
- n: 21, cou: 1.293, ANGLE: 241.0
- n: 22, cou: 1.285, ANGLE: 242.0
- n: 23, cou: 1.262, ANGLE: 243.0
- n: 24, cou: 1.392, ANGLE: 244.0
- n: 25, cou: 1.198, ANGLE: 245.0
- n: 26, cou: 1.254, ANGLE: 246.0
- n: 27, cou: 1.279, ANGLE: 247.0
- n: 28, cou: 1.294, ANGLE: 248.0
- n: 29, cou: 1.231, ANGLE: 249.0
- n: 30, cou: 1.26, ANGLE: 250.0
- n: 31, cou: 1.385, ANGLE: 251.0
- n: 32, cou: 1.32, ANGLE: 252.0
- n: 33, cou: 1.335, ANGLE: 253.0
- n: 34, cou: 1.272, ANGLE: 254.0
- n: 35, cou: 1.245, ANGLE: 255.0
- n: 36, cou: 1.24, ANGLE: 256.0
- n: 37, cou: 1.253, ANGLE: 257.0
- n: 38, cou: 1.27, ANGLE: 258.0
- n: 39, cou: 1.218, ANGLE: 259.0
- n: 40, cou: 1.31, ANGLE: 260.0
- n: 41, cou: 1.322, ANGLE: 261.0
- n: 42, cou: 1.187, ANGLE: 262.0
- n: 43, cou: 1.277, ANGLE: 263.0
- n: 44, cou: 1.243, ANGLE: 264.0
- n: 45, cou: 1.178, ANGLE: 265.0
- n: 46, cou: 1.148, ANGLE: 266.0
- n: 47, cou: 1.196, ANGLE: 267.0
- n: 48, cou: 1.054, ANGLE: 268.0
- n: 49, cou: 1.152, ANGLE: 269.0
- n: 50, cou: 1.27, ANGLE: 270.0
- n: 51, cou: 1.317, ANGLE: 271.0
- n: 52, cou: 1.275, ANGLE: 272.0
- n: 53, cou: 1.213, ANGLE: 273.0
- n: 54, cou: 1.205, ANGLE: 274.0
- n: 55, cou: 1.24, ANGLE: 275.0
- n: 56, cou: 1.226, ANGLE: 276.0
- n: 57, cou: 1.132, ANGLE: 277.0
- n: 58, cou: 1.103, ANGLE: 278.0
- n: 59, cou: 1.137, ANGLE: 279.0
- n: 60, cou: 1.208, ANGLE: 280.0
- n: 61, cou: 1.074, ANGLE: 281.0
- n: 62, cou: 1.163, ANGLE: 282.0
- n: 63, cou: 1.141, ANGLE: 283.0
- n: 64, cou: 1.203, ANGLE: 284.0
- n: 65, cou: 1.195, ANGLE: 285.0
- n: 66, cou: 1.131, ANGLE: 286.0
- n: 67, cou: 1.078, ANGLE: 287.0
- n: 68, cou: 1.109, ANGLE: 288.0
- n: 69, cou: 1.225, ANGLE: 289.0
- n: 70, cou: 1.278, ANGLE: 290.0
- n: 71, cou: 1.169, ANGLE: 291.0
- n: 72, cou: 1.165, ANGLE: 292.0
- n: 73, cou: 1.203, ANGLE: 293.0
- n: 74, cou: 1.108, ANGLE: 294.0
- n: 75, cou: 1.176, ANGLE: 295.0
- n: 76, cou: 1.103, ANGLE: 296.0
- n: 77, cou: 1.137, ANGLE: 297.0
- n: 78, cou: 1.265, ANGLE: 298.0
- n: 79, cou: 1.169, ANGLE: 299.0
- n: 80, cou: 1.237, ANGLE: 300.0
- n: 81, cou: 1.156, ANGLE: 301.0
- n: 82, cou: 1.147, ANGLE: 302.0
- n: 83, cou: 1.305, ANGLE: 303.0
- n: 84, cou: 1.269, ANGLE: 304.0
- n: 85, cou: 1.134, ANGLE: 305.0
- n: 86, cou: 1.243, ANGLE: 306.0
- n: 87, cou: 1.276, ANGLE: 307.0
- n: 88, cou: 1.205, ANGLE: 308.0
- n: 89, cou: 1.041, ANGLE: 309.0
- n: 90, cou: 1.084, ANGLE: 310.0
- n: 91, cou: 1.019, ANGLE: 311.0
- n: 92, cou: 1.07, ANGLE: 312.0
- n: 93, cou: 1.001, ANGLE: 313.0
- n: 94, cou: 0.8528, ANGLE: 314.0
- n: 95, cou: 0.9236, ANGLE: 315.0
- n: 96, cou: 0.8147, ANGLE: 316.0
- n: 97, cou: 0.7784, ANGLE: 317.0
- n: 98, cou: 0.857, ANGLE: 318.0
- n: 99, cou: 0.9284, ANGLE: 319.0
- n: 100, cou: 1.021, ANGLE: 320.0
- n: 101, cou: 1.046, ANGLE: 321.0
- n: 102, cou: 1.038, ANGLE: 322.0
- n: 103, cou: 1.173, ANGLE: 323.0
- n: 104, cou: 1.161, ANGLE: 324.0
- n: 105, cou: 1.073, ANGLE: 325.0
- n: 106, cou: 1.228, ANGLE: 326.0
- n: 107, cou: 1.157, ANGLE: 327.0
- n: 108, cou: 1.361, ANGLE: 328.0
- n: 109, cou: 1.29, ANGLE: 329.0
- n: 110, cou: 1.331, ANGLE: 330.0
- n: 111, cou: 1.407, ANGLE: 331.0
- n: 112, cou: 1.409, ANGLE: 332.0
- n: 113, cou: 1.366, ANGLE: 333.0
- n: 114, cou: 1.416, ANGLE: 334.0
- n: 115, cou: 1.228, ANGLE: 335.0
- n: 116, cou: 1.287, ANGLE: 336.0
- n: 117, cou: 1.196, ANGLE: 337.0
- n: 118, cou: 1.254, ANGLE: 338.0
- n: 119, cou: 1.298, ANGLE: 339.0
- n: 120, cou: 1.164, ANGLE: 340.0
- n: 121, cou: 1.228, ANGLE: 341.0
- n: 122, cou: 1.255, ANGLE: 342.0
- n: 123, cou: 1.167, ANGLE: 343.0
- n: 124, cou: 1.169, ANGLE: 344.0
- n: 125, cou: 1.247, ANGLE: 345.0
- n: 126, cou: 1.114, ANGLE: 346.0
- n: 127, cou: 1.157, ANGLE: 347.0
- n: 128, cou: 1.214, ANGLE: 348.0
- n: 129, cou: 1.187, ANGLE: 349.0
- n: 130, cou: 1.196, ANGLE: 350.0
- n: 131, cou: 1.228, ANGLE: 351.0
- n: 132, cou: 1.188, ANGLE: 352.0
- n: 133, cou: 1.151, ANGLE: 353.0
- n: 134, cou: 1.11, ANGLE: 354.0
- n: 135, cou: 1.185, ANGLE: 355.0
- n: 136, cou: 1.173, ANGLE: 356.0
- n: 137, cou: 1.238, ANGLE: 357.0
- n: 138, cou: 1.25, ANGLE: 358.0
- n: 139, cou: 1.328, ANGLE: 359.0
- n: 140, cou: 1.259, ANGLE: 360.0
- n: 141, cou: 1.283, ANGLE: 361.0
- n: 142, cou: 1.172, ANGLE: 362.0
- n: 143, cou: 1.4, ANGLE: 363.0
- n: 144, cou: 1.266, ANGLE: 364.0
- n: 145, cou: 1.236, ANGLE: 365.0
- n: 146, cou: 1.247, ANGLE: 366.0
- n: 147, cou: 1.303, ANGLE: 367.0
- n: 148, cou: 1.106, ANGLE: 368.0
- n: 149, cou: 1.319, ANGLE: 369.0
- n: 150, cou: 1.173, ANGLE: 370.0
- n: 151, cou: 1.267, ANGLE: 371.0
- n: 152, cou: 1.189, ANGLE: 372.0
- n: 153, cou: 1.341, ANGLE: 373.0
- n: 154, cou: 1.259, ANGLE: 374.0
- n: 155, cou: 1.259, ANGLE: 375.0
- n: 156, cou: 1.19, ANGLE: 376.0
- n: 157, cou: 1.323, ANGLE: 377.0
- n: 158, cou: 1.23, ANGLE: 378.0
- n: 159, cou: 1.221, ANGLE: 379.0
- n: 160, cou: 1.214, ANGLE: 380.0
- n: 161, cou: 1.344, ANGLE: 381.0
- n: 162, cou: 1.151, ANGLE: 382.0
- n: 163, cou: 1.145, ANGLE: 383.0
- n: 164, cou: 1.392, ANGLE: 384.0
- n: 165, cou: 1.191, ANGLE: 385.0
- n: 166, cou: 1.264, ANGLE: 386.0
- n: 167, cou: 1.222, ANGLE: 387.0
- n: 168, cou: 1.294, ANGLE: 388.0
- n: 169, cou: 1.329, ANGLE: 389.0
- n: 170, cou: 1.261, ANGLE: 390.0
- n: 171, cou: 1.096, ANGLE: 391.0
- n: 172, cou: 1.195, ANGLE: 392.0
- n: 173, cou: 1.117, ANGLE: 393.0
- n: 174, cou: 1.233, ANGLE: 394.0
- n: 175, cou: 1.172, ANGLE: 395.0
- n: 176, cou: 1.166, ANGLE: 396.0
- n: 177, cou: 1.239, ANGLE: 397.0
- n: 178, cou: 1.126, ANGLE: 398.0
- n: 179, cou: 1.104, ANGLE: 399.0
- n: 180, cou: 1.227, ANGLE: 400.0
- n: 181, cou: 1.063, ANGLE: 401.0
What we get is 3.2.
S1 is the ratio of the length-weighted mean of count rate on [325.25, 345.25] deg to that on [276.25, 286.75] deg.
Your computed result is 1.1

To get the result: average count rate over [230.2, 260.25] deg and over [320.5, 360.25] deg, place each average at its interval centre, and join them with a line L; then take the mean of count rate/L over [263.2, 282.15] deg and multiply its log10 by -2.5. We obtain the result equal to 0.07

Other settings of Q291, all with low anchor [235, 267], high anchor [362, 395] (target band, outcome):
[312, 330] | 2.95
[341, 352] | 0.48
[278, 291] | 1.09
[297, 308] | 0.40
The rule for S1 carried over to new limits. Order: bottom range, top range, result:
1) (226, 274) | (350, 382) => 0.98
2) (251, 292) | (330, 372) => 1.03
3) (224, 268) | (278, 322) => 0.88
